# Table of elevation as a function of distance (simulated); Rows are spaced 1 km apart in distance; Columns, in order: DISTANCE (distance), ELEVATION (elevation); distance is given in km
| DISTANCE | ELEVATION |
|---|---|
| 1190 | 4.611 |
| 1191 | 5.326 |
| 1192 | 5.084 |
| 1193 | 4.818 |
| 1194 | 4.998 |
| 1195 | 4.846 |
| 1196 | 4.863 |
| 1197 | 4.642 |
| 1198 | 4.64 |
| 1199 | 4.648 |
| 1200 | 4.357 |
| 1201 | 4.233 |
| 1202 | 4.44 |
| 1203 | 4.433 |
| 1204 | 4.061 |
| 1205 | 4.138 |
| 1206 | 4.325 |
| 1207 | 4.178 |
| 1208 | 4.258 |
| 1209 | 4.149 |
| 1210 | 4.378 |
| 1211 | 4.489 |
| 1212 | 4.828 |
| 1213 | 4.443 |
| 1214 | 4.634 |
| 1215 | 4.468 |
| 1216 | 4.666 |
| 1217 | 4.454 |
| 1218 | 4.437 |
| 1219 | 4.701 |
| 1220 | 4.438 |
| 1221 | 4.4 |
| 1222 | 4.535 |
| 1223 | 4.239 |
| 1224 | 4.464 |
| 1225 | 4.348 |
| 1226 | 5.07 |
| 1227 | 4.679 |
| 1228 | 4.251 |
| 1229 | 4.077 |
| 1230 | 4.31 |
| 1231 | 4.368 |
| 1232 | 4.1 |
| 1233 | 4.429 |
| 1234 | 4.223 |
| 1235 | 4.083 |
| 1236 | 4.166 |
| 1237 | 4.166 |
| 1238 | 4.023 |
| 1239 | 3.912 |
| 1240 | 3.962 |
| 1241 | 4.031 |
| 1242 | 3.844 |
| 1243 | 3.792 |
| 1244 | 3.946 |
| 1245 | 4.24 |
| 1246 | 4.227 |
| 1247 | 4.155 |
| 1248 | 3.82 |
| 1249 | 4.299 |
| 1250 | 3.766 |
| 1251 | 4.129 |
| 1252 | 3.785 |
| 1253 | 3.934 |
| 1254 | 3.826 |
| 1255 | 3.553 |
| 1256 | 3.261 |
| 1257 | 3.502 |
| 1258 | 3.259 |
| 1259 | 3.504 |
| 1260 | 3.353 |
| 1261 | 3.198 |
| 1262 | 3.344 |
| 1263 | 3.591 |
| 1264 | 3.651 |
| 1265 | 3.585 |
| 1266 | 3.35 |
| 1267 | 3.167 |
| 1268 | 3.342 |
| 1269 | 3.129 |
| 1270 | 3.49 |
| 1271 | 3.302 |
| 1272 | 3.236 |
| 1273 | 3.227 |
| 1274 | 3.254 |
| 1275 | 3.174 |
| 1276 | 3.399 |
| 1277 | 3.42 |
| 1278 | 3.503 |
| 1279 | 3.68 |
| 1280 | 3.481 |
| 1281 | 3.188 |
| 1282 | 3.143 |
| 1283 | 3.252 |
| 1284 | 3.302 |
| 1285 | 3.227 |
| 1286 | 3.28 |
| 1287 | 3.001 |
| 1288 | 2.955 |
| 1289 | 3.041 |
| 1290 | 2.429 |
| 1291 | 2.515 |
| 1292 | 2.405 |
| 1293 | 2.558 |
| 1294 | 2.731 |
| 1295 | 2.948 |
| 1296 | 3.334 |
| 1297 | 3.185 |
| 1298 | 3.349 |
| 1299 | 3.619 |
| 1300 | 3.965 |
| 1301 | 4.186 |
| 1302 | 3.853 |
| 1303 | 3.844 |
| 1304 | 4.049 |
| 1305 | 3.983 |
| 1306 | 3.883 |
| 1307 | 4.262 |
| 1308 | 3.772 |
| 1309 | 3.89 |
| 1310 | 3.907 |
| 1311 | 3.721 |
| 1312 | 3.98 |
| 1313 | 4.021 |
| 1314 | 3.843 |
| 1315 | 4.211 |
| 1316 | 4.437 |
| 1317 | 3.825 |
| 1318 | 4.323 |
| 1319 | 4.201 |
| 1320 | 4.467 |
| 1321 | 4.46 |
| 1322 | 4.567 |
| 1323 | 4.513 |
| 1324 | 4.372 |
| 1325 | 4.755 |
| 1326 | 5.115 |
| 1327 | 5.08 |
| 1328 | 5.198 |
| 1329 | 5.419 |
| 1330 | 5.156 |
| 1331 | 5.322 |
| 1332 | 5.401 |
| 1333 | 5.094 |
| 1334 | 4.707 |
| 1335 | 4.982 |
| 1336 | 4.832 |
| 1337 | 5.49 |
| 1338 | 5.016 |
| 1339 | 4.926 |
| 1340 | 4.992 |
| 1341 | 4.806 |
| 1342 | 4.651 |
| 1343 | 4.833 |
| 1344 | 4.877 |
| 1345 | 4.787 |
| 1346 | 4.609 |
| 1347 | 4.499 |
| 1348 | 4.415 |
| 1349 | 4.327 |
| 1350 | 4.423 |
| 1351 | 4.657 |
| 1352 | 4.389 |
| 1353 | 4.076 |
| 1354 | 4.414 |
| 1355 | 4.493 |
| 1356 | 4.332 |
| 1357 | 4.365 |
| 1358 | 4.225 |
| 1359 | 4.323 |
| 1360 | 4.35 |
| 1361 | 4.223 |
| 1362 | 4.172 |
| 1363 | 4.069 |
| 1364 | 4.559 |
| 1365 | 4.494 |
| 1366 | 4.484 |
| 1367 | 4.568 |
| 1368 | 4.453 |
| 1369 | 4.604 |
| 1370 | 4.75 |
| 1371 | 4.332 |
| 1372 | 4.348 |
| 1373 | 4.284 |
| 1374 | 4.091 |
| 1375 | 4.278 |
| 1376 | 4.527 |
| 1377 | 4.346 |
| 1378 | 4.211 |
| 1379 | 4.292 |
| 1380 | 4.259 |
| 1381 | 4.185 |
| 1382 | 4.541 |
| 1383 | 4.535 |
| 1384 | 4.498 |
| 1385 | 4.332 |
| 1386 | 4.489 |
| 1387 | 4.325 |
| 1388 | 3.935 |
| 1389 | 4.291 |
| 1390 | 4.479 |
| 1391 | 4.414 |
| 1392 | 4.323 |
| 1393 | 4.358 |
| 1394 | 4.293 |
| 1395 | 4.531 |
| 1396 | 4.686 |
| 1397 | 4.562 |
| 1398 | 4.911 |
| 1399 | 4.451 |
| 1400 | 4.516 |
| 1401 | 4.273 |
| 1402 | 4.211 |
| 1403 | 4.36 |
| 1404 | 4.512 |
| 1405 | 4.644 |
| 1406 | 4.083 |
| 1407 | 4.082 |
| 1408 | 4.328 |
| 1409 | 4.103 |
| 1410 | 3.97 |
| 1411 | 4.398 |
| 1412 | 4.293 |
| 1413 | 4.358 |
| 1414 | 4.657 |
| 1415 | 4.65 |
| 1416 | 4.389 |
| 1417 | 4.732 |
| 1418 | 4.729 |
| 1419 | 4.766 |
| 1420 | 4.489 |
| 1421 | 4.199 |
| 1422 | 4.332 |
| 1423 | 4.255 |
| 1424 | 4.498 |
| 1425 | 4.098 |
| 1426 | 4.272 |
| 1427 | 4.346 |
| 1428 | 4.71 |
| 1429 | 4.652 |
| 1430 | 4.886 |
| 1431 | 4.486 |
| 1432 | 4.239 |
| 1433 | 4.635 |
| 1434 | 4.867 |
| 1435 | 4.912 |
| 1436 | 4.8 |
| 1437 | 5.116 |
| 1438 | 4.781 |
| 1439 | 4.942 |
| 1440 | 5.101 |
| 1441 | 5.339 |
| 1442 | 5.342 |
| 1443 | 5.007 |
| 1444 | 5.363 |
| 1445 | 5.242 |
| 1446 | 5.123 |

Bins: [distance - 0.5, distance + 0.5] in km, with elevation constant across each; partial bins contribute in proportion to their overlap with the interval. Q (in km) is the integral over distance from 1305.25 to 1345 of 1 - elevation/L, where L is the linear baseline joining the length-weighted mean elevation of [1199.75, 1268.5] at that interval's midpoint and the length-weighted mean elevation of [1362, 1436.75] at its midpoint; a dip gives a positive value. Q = -3.0 km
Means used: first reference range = 4.08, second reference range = 4.43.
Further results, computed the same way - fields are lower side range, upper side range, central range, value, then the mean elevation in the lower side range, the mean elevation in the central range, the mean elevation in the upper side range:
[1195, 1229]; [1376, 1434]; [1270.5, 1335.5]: 8.7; 4.46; 3.84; 4.42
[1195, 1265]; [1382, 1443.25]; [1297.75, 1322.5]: 1.6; 4.16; 4.03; 4.52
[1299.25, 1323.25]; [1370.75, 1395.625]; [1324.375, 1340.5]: -3.6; 4.08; 5.09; 4.34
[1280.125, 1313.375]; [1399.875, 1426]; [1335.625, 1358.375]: -4.8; 3.42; 4.63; 4.38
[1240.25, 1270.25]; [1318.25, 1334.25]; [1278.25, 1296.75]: 5.1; 3.67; 3.03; 4.86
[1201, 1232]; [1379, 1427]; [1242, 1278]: 6.8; 4.41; 3.58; 4.39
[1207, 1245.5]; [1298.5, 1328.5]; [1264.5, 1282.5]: 3.9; 4.31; 3.34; 4.21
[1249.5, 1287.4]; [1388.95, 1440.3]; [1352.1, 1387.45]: -1.7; 3.42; 4.37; 4.5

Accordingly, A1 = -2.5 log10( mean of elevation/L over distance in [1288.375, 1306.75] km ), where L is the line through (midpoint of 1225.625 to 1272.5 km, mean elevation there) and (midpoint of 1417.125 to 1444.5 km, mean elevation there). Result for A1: 0.22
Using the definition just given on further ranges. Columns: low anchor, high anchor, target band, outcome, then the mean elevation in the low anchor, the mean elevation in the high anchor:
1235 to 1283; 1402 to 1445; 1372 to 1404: 0.00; 3.62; 4.59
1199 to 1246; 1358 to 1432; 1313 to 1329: -0.04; 4.31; 4.4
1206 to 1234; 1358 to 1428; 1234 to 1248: 0.10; 4.43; 4.39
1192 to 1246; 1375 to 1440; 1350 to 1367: 0.02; 4.38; 4.46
